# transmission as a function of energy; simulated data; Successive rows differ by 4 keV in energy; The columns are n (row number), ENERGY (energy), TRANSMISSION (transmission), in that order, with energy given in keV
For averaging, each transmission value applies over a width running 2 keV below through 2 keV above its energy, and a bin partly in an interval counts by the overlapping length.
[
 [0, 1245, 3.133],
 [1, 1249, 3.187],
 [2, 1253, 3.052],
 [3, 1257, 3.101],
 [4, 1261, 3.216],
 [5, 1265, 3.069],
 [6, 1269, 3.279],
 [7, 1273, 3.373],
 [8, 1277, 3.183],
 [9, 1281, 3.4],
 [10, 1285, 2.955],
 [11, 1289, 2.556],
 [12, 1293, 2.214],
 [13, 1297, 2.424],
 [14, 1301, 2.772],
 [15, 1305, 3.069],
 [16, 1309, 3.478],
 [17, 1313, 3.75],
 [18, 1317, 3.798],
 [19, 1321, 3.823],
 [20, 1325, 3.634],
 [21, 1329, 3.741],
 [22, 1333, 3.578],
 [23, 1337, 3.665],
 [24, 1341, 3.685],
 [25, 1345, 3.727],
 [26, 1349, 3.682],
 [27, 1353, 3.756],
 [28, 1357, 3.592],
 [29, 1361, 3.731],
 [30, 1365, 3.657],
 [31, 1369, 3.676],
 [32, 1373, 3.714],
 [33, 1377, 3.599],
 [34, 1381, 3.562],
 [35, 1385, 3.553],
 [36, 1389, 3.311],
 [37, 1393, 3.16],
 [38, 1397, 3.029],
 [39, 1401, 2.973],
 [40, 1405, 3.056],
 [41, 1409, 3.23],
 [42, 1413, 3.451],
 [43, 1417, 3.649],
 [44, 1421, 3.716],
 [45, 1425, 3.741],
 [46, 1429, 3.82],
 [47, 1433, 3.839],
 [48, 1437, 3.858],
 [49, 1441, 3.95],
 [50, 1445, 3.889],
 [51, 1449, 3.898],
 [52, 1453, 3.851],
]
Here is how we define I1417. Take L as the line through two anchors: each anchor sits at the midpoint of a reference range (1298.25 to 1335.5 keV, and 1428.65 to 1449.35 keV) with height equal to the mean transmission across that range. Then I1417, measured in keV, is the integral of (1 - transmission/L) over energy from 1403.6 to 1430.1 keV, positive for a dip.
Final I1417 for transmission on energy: 2.0 keV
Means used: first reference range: 3.5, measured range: 3.52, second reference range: 3.88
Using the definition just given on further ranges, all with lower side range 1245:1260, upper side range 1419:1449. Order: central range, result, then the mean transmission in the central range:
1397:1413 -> 2.6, 3.12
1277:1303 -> 4.1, 2.76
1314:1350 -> -2.8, 3.71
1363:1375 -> -0.3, 3.68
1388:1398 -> 1.4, 3.17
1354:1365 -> -0.4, 3.67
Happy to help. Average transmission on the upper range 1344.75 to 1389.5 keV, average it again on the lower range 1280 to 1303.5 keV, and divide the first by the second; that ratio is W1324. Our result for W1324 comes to 1.35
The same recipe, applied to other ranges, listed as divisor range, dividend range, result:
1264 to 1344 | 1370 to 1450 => 1.08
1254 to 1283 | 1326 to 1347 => 1.14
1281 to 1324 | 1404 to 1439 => 1.16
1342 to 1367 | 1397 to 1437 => 0.95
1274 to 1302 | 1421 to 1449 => 1.37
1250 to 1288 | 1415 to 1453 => 1.21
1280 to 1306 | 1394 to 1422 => 1.20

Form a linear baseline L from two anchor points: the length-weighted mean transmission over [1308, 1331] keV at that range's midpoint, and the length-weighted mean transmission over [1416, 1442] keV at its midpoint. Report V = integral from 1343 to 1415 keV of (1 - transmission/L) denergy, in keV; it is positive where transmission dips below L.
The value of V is 5.5 keV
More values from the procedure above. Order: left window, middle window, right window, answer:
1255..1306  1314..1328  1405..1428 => -2.8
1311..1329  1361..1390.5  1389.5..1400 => -2.9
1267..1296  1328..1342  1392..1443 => -2.1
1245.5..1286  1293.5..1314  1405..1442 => 1.9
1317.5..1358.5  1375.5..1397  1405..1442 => 1.6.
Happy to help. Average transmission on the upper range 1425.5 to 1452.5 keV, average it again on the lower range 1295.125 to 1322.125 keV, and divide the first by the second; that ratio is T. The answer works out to 1.18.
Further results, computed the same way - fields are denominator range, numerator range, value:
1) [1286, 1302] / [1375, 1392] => 1.39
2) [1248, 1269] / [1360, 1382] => 1.17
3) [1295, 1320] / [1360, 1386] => 1.12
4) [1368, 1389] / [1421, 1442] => 1.07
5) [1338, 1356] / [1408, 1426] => 0.96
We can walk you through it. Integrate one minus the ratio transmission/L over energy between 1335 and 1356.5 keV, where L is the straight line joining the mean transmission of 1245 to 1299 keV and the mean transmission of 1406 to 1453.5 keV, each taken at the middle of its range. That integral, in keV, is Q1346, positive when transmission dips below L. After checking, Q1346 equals -2.3 keV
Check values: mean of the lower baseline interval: 3.01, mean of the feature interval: 3.7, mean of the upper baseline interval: 3.72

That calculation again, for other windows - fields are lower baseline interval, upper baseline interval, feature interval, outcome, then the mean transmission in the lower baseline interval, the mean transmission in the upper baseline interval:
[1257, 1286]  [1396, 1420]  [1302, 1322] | -1.9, 3.21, 3.26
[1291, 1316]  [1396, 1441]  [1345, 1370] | -3.5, 2.99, 3.52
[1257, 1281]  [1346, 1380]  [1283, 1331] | 3.3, 3.23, 3.67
